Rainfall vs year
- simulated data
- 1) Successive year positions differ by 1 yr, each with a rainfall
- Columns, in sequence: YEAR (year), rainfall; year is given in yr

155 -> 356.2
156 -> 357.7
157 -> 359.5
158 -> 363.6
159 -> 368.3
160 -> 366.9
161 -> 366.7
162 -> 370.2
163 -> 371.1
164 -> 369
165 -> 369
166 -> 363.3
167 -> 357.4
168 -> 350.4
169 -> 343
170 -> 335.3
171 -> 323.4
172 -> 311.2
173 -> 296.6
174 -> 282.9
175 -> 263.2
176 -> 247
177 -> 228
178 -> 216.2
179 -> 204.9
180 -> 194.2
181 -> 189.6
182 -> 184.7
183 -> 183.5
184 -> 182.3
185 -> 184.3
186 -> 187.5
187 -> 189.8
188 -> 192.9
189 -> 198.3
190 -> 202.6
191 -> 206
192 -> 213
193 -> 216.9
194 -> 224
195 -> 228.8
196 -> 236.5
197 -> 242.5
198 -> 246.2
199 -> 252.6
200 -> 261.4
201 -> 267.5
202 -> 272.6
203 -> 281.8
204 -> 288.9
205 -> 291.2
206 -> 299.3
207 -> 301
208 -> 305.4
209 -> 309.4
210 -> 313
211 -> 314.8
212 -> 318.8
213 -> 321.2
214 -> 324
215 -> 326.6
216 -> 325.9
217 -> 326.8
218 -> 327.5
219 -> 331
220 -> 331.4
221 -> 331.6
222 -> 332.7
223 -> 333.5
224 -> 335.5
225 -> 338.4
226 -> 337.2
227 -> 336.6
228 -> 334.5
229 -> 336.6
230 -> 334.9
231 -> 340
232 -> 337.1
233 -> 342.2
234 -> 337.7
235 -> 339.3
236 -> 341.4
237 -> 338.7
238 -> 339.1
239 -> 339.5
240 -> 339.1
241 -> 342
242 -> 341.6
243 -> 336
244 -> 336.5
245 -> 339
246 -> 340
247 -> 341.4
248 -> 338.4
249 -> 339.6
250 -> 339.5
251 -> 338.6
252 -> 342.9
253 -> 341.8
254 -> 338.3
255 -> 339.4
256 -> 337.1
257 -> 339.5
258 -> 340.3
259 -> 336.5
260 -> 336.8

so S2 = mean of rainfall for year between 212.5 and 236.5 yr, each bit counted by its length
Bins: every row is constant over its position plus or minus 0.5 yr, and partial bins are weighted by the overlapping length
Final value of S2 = 333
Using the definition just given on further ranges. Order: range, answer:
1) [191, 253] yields 313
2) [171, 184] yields 235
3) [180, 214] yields 246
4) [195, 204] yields 258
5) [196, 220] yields 297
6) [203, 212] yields 303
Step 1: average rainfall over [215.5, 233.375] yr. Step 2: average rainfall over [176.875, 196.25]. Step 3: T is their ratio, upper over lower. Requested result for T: 1.65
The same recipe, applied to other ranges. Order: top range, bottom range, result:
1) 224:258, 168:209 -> 1.37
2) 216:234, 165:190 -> 1.33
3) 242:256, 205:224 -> 1.06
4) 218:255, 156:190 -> 1.20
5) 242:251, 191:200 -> 1.46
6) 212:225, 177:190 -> 1.69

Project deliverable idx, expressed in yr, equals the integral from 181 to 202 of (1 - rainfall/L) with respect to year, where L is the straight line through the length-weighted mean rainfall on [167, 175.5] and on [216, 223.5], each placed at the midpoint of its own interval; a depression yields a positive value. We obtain 6.9 yr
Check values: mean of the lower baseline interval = 316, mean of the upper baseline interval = 330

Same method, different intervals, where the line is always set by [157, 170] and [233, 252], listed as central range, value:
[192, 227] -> 5.24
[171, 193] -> 8.47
